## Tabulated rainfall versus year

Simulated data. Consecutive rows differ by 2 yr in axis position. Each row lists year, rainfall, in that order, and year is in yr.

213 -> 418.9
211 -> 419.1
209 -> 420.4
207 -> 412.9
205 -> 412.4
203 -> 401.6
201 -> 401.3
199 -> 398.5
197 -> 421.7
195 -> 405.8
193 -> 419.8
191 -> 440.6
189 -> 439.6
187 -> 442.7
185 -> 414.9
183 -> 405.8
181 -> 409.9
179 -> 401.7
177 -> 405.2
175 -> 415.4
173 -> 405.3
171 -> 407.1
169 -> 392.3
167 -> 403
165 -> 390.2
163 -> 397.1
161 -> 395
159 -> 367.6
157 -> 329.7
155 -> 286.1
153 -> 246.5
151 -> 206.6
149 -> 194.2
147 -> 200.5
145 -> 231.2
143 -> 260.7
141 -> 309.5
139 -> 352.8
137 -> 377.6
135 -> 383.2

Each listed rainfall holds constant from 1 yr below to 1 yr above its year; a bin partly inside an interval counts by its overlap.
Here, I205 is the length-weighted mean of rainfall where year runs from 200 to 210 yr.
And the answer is 410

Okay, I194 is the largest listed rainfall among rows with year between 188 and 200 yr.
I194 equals 440.6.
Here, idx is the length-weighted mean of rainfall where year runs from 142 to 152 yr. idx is 219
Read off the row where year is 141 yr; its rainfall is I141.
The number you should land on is 309.5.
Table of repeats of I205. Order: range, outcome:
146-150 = 197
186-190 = 441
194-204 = 406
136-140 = 365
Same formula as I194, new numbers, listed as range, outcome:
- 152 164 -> 397.1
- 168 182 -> 415.4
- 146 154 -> 246.5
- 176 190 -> 442.7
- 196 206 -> 421.7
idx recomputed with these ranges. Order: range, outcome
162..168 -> 397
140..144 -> 285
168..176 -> 405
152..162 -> 325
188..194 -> 433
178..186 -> 408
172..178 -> 409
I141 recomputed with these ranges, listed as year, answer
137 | 377.6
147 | 200.5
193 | 419.8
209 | 420.4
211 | 419.1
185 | 414.9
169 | 392.3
